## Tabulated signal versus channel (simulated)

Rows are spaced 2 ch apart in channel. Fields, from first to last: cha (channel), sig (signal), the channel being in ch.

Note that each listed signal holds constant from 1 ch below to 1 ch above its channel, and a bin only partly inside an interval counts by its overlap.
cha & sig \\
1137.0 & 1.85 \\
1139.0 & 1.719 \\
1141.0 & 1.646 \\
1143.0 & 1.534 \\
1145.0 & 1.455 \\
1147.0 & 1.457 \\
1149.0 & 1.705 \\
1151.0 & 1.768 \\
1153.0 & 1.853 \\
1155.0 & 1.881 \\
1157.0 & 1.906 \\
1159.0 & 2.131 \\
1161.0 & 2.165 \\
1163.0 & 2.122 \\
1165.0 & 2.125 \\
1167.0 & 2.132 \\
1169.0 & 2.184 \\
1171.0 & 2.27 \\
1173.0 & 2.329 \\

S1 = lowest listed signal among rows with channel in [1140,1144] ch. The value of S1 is 1.534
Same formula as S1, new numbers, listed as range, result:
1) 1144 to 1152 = 1.455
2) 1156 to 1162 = 1.906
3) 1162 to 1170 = 2.122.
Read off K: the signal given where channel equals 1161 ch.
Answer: 2.165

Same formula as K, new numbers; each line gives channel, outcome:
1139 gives 1.719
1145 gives 1.455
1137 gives 1.85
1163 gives 2.122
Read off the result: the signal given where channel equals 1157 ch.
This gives 1.906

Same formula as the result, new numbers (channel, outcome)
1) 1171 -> 2.27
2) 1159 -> 2.131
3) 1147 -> 1.457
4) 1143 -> 1.534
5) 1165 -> 2.125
